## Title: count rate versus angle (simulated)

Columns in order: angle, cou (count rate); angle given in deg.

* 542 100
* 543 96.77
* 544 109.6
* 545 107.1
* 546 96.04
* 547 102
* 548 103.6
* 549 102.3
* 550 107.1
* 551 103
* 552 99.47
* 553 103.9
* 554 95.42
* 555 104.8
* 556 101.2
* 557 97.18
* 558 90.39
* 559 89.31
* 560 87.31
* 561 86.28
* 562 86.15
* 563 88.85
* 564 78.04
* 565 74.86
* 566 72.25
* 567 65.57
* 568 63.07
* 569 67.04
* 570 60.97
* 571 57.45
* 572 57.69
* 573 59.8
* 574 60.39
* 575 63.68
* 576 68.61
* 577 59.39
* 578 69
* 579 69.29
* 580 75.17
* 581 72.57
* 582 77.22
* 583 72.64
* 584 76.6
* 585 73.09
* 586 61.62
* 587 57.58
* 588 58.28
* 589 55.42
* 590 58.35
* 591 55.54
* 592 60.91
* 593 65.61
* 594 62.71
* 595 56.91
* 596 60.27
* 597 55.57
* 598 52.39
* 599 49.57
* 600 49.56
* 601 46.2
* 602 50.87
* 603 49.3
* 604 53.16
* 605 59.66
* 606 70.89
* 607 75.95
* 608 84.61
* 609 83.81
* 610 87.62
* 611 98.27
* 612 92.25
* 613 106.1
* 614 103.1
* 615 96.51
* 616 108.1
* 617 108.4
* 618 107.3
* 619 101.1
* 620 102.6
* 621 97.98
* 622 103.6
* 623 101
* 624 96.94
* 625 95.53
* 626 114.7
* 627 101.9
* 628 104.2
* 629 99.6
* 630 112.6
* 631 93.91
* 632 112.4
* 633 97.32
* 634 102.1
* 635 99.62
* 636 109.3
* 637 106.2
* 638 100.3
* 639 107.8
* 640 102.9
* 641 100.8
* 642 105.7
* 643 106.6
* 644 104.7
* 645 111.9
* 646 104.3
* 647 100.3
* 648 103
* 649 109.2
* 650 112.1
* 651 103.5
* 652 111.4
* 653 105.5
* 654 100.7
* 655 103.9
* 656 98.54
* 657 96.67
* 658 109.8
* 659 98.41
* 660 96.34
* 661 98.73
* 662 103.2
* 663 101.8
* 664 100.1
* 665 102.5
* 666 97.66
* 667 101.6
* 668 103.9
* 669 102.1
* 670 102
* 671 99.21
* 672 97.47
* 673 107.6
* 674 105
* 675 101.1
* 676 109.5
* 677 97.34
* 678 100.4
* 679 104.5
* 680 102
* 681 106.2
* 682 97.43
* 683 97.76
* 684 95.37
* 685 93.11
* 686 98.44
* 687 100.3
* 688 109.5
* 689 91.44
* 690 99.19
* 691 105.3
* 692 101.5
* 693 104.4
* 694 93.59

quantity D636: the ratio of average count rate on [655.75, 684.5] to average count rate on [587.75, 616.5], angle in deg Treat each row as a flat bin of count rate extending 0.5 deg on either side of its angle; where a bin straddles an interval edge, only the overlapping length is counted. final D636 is 1.46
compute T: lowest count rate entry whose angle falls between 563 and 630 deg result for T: 46.2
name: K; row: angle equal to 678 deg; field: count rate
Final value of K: 100.4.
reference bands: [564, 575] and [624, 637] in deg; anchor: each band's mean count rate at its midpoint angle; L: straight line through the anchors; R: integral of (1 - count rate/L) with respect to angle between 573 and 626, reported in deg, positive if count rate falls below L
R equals 5.88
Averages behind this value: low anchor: 64.5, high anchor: 103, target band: 74.8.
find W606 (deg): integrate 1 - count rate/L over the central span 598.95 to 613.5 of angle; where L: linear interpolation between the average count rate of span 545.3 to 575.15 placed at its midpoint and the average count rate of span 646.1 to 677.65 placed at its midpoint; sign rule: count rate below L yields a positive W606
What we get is 3.4 deg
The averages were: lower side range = 84.6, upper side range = 103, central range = 71.2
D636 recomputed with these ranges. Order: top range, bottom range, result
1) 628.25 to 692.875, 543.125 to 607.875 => 1.39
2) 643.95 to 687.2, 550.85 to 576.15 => 1.28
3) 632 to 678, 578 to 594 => 1.56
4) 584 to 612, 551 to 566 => 0.69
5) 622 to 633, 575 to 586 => 1.46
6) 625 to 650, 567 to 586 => 1.57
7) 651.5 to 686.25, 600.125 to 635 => 1.11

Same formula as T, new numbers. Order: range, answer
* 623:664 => 93.91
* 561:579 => 57.45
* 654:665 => 96.34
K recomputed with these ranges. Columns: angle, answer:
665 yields 102.5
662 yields 103.2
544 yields 109.6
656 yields 98.54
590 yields 58.35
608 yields 84.61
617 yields 108.4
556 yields 101.2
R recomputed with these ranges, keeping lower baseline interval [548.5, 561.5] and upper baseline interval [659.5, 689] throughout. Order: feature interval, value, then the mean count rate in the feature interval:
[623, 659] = -1.46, 104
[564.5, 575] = 3.65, 63.9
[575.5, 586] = 2.92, 70.9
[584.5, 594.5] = 3.82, 60.9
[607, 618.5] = 0.27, 96.9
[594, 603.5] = 4.42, 52.8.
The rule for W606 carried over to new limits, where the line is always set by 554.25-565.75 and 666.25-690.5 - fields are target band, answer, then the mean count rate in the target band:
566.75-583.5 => 4.6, 65.9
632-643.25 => -0.8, 104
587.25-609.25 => 7.9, 59.5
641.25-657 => -1.1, 105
